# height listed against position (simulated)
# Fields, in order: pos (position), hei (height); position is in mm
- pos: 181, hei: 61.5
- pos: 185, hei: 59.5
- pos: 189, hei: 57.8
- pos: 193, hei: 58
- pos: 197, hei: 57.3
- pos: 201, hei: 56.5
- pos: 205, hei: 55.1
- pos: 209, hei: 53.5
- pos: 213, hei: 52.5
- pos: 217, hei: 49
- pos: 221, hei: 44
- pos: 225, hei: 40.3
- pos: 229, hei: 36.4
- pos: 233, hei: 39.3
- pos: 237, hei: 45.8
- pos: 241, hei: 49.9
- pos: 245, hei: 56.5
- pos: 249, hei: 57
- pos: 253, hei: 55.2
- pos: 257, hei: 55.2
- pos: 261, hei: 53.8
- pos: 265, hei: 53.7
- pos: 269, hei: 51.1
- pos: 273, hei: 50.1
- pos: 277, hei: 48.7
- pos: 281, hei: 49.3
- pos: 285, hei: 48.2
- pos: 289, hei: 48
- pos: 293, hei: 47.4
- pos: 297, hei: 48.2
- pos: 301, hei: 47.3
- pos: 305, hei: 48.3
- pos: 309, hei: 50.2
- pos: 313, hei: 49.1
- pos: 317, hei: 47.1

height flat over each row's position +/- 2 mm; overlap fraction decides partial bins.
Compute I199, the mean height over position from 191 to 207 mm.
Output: 56.7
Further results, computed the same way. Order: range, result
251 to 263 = 54.7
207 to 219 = 51.7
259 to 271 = 52.9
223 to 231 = 38.3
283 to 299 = 48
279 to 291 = 48.5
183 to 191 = 58.6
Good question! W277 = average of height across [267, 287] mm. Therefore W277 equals 49.5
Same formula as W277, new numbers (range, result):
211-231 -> 44.4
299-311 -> 48.6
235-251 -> 52.3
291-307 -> 47.8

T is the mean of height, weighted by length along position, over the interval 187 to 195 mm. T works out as 57.9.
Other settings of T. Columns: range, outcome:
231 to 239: 42.5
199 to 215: 54.4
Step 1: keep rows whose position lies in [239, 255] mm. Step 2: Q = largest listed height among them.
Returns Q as 57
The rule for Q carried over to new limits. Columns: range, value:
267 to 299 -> 51.1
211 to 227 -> 52.5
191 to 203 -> 58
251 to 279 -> 55.2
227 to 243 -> 49.9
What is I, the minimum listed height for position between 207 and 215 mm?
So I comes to 52.5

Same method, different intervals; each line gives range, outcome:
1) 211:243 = 36.4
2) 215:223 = 44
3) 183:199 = 57.3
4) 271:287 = 48.2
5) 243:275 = 50.1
